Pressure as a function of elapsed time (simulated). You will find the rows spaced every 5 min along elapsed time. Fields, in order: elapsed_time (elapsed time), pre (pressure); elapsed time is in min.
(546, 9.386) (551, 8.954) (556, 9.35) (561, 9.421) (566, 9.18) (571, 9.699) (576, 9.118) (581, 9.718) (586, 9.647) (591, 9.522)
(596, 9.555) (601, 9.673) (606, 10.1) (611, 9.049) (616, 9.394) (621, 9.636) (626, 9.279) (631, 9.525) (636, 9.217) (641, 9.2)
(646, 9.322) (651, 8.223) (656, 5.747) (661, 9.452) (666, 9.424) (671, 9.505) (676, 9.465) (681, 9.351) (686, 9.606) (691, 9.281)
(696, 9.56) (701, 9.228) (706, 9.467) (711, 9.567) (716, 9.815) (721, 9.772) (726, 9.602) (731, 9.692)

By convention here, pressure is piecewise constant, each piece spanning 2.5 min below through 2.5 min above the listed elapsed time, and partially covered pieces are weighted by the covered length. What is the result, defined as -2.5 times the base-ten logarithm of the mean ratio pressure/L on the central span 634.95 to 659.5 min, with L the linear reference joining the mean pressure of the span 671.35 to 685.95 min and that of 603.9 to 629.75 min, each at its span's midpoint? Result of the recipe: 0.14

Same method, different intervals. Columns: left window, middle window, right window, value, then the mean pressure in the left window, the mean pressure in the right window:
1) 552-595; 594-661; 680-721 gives 0.05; 9.44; 9.51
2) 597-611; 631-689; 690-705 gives 0.06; 9.7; 9.37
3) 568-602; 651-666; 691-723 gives 0.19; 9.55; 9.54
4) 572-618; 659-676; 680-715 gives 0.00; 9.54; 9.46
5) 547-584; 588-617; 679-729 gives -0.02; 9.35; 9.53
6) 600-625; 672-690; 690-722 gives 0.01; 9.55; 9.53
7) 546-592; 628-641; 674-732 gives 0.01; 9.4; 9.53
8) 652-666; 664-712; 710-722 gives -0.07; 7.99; 9.73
